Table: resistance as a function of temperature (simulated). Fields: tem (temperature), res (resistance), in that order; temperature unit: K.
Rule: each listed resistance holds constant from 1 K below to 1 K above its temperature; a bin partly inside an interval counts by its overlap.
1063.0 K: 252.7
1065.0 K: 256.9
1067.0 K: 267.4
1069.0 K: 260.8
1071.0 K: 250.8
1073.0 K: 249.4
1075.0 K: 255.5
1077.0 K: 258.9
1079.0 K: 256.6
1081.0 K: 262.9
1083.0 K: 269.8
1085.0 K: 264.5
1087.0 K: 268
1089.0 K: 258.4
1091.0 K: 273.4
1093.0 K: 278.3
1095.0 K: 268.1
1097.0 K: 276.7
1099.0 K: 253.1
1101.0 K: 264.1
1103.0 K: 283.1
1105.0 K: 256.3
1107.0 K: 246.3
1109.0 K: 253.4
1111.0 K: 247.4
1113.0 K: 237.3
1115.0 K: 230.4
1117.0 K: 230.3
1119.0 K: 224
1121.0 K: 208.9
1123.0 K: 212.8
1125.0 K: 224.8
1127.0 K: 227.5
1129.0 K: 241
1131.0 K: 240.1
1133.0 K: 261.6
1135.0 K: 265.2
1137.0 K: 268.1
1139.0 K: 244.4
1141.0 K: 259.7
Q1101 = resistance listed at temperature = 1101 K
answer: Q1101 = 264.1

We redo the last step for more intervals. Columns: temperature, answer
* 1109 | 253.4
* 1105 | 256.3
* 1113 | 237.3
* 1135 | 265.2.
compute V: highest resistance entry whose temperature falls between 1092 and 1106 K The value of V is 283.1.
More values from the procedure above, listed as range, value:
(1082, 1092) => 273.4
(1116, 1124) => 230.3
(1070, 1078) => 258.9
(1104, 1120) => 256.3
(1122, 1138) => 268.1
